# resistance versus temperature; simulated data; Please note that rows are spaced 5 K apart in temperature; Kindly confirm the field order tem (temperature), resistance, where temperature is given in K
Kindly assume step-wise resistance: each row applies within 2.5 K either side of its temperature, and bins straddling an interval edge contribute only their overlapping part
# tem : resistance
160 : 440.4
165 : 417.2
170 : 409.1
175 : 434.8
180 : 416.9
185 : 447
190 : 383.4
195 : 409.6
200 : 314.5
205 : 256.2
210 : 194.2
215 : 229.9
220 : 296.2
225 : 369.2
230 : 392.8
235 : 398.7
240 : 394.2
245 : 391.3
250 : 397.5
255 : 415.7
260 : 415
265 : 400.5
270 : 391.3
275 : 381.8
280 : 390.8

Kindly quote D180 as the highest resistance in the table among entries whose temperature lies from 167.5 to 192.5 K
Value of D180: 447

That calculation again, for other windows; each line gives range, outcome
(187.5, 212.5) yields 409.6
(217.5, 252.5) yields 398.7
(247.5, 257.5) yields 415.7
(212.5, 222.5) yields 296.2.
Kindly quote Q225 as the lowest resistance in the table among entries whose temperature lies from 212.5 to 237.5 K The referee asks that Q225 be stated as 229.9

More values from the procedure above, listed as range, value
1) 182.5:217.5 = 194.2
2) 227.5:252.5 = 391.3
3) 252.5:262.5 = 415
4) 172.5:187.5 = 416.9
